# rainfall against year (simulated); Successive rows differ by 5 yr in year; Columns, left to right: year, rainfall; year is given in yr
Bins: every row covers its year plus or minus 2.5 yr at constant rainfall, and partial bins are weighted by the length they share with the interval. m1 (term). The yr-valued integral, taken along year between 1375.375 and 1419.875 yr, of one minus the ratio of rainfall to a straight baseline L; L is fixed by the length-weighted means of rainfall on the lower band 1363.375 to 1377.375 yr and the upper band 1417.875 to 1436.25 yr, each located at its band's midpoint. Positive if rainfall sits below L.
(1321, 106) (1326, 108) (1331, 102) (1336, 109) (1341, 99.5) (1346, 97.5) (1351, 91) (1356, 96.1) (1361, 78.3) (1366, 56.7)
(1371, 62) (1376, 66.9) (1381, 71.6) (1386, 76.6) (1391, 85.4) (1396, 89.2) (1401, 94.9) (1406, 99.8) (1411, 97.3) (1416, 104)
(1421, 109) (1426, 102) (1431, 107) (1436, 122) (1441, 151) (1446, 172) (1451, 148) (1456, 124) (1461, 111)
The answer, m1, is -2.47 yr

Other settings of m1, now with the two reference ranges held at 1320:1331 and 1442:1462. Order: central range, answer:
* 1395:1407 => 3.1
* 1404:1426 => 4.8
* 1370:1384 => 6.1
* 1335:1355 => 2.4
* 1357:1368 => 4.2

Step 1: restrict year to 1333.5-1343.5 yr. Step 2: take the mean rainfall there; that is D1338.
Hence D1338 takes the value 104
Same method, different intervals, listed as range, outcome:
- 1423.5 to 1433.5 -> 104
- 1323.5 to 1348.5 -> 103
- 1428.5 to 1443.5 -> 127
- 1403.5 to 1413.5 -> 98.5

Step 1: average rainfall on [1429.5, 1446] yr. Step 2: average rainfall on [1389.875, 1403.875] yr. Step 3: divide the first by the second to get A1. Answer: 1.49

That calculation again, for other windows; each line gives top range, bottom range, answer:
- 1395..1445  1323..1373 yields 1.22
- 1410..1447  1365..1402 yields 1.58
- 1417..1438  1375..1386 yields 1.53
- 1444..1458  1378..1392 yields 1.93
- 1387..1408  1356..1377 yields 1.31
